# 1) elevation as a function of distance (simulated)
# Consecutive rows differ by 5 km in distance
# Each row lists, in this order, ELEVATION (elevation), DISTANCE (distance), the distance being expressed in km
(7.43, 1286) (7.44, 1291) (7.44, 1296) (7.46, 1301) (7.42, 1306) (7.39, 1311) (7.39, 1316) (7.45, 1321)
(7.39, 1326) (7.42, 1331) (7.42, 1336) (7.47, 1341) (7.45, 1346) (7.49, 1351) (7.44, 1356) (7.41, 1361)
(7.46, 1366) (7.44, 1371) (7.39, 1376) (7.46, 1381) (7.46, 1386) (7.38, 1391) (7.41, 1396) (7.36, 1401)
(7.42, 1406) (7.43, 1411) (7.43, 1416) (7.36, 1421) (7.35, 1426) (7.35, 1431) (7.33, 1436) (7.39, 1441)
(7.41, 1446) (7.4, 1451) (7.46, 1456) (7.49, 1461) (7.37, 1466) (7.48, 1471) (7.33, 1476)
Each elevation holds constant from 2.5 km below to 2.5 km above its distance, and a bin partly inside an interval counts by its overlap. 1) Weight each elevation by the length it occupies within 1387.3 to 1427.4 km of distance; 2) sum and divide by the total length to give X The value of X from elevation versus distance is 7.4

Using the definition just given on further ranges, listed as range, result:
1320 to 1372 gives 7.44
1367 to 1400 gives 7.42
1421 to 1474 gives 7.4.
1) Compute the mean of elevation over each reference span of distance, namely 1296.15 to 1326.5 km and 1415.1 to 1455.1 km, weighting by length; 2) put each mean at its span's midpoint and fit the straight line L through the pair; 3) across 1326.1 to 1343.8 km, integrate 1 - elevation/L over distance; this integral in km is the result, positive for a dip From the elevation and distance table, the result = 0.0 km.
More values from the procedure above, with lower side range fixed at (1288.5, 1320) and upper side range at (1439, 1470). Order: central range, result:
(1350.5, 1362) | 0.0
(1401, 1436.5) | 0.2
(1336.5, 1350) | -0.1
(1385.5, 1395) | 0.0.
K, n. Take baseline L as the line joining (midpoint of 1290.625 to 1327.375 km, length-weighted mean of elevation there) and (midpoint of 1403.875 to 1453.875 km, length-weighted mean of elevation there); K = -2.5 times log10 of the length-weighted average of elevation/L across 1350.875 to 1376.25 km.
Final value 0.00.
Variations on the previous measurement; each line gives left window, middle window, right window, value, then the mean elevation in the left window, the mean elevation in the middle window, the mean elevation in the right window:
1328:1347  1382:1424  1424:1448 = -0.003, 7.44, 7.41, 7.37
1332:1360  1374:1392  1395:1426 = -0.001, 7.45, 7.43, 7.4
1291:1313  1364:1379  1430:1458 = -0.003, 7.43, 7.43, 7.39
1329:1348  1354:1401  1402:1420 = 0.000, 7.44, 7.42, 7.42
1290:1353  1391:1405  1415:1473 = 0.004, 7.43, 7.39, 7.4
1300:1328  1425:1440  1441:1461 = 0.012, 7.41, 7.35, 7.43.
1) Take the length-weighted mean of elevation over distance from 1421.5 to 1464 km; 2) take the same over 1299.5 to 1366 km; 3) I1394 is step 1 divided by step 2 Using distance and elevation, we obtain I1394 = 1.0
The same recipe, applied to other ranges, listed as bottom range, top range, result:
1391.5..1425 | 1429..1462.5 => 1.00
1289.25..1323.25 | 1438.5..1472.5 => 1.00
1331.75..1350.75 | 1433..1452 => 0.99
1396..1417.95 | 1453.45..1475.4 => 1.00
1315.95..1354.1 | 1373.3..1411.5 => 1.00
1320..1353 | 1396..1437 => 0.99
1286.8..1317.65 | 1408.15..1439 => 0.99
